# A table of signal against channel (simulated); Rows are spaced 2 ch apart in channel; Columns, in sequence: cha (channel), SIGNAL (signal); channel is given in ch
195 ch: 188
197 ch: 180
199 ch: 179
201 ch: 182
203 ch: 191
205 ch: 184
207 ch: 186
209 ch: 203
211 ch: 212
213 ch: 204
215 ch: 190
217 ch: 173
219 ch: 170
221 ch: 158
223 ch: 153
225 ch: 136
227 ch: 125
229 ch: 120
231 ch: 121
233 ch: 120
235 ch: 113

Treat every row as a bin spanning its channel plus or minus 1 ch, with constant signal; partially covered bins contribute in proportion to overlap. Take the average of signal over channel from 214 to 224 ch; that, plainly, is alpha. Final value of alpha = 169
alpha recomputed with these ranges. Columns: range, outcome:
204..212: 196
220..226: 149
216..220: 172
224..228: 130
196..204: 183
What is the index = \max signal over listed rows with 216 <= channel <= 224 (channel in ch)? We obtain 173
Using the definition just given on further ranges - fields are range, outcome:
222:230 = 153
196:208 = 191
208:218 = 212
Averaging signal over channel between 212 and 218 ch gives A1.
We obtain 189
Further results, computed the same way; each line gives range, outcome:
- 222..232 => 131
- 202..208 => 187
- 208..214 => 206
